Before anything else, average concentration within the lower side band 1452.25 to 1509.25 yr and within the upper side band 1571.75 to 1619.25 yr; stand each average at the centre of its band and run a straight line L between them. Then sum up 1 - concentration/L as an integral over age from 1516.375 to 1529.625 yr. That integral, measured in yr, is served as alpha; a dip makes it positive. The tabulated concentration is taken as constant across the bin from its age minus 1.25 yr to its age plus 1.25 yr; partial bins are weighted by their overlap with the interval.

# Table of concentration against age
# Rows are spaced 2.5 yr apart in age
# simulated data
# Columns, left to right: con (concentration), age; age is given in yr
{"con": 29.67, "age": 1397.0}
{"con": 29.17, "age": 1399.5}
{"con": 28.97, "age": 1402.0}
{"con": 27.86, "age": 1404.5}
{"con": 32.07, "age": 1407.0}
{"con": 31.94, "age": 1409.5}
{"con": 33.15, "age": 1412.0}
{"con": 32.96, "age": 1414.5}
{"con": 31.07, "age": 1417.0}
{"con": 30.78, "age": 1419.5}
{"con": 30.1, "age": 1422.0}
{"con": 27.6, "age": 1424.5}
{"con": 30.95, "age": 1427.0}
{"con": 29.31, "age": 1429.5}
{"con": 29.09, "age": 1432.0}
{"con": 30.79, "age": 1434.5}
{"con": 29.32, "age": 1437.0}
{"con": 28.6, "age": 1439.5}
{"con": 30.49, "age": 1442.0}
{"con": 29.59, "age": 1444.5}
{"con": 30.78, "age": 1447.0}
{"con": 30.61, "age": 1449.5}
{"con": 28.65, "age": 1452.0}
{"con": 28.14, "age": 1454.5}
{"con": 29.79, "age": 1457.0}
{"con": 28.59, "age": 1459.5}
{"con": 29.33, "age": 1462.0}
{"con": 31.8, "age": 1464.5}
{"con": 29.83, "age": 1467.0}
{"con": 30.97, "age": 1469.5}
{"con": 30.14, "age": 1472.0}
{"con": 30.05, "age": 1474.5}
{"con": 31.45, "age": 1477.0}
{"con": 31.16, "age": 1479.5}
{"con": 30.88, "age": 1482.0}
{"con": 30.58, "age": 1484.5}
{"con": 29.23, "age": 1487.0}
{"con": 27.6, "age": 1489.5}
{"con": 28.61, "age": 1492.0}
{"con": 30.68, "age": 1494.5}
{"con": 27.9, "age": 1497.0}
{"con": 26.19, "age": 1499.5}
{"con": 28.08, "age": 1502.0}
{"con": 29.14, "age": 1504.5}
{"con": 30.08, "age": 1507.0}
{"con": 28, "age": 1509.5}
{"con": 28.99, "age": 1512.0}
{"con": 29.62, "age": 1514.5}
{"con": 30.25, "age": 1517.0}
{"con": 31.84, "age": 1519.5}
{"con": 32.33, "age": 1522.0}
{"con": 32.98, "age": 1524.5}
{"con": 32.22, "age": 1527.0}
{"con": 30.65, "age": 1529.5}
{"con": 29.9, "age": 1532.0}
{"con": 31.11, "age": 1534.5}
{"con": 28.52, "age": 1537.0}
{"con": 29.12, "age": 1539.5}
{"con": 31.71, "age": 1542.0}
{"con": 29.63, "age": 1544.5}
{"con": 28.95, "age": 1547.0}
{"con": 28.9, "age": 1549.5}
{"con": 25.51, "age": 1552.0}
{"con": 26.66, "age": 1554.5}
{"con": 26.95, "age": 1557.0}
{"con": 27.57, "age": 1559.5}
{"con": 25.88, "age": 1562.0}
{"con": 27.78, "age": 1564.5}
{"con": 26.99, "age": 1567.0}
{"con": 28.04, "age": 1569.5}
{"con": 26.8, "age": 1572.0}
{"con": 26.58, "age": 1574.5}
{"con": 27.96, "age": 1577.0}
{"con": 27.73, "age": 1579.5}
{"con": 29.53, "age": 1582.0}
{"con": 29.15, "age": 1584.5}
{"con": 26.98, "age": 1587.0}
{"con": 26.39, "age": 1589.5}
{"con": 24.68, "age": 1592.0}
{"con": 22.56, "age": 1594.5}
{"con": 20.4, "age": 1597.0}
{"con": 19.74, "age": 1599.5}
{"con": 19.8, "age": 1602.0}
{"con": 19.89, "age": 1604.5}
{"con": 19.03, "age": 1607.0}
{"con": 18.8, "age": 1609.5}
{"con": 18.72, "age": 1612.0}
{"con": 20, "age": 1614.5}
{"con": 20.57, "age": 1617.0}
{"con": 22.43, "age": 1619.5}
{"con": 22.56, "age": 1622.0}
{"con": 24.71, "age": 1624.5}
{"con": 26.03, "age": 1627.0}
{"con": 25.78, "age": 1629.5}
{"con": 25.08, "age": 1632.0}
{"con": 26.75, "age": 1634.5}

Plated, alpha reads -2.3 yr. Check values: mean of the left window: 29.5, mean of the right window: 23.3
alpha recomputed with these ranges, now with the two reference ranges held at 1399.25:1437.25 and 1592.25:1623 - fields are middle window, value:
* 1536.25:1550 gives -3.27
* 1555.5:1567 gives -2.07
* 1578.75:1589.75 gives -3.24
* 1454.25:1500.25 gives -4.05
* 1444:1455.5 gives -0.34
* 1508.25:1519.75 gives -1.90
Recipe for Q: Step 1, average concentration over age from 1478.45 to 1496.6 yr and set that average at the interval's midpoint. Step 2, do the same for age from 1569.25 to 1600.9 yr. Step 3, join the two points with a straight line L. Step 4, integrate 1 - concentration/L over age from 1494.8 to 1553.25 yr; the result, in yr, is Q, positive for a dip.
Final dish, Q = -3.0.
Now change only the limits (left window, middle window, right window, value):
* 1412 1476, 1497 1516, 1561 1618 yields -0.7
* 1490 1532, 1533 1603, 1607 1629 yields -3.7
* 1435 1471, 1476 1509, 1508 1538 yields 1.0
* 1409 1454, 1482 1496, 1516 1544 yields 0.5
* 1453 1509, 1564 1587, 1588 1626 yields -4.3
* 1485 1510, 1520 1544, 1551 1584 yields -2.5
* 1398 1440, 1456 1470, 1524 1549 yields 0.1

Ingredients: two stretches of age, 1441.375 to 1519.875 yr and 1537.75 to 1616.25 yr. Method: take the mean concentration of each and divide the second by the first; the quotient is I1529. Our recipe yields 0.9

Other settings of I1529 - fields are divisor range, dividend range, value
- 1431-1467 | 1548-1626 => 0.83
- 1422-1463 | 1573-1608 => 0.83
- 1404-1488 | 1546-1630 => 0.82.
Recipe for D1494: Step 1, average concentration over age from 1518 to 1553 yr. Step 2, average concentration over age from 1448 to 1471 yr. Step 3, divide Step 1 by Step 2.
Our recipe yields 1.0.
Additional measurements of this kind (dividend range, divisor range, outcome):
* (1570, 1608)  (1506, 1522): 0.82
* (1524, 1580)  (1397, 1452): 0.95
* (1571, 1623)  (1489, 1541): 0.78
